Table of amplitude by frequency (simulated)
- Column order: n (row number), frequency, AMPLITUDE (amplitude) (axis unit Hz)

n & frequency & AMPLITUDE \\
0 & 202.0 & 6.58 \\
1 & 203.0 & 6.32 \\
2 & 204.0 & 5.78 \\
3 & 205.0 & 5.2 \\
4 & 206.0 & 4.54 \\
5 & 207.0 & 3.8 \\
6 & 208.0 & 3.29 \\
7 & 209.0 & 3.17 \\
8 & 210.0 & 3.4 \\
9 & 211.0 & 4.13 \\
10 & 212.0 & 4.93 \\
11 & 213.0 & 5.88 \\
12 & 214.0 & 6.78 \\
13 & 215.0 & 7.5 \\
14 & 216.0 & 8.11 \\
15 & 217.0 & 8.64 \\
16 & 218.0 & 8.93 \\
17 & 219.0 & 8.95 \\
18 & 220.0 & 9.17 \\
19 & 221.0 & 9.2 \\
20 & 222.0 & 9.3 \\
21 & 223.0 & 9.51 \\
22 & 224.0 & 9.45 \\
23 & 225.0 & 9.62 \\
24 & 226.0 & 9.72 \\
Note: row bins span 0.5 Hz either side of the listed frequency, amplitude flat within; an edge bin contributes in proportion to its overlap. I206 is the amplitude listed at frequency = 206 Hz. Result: 4.54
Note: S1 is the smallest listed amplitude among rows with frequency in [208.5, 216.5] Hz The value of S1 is 3.17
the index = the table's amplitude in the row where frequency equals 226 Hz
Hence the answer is 9.72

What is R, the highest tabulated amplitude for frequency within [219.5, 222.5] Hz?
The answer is 9.3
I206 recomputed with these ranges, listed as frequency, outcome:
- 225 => 9.62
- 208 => 3.29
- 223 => 9.51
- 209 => 3.17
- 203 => 6.32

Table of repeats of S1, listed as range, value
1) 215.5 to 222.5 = 8.11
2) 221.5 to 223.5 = 9.3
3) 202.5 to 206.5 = 4.54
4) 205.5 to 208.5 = 3.29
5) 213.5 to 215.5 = 6.78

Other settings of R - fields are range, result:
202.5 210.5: 6.32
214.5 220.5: 9.17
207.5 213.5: 5.88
